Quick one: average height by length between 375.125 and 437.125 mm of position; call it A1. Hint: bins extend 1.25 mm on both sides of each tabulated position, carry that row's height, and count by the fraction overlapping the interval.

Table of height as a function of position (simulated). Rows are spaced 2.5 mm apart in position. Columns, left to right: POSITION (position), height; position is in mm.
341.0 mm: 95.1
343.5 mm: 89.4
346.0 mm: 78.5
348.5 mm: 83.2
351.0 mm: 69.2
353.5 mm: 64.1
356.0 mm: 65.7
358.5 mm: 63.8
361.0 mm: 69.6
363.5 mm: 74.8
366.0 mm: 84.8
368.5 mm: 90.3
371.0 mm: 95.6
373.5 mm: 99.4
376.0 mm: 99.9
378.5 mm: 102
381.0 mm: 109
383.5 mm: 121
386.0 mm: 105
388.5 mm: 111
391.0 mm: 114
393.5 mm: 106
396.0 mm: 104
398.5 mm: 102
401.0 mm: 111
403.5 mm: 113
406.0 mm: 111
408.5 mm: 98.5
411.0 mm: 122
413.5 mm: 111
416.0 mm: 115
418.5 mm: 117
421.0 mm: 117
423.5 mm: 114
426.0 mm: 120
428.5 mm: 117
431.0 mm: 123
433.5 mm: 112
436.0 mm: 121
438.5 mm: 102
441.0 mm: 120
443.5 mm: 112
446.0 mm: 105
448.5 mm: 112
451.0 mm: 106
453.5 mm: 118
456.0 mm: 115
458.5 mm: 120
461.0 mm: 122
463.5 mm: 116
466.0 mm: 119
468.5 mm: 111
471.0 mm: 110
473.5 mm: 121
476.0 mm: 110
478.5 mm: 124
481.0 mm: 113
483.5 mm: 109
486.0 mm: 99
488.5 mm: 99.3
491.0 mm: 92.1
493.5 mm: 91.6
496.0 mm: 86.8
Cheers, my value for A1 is 112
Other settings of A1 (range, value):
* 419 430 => 117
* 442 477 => 114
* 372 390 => 107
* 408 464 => 115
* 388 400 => 107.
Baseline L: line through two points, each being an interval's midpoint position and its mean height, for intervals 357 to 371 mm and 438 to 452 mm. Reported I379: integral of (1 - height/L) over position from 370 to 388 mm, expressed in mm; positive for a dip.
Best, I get -4.5 mm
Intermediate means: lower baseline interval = 78.2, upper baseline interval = 110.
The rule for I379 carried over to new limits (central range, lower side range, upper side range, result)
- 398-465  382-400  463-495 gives -3.2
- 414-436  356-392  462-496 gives -3.4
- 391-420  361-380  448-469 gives -2.7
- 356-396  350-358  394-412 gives -4.8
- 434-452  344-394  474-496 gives -2.2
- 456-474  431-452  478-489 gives -1.1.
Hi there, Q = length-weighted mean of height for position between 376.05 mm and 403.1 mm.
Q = 108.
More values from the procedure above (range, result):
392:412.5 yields 109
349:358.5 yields 67.3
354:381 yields 85.2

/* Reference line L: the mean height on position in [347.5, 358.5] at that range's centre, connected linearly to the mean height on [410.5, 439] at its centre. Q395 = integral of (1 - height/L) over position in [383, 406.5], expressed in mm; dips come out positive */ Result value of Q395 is -3.2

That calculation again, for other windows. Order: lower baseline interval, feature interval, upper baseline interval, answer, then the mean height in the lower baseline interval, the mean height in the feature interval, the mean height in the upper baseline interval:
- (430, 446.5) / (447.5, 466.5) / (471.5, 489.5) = -0.58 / 114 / 116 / 111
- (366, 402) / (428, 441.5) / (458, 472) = -0.46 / 104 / 116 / 116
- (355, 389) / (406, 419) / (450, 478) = -1.25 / 92.1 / 112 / 116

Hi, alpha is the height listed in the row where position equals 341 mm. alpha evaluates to 95.1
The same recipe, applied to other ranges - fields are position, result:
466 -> 119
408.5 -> 98.5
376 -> 99.9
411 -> 122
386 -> 105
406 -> 111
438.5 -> 102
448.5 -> 112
